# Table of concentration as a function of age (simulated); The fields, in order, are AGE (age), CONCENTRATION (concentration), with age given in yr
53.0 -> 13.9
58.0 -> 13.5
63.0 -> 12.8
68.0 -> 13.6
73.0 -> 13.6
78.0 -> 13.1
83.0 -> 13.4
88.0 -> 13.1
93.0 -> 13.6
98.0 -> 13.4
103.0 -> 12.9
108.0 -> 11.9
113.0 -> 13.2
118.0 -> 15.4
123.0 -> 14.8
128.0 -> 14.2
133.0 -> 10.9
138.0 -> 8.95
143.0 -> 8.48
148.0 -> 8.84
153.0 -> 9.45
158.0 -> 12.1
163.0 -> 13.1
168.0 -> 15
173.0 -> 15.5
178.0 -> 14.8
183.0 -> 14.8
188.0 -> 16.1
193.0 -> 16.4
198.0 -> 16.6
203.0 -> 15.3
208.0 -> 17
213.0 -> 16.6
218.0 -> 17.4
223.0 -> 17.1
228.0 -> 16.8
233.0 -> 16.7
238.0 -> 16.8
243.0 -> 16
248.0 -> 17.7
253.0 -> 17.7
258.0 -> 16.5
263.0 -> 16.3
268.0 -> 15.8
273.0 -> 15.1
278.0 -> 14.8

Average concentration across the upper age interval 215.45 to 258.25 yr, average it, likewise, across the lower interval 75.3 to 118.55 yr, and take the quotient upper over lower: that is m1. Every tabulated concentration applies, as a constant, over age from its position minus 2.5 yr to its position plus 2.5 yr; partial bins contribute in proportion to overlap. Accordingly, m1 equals 1.3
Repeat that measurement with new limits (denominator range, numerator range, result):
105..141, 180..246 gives 1.29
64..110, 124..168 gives 0.84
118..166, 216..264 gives 1.48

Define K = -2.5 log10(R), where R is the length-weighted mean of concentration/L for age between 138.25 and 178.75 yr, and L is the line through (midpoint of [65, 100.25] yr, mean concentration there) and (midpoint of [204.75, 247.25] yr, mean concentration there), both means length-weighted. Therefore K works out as 0.27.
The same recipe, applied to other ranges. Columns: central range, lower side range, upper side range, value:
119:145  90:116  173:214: 0.183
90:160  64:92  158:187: 0.157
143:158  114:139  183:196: 0.435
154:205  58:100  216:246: 0.060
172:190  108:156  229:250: -0.097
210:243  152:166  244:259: -0.070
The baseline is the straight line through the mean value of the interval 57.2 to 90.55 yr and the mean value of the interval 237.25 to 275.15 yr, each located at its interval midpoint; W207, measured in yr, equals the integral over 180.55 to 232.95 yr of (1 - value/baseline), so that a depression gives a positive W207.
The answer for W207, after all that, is -2.7 yr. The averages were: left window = 13.3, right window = 16.5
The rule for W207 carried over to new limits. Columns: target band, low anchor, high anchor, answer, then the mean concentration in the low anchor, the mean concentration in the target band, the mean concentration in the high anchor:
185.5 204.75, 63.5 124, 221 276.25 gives -0.80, 13.4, 16.1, 16.6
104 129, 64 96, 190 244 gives 0.75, 13.4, 13.8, 16.6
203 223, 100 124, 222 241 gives -0.60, 13.6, 16.8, 16.8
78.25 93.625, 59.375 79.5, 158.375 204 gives 0.31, 13.3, 13.3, 15.1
